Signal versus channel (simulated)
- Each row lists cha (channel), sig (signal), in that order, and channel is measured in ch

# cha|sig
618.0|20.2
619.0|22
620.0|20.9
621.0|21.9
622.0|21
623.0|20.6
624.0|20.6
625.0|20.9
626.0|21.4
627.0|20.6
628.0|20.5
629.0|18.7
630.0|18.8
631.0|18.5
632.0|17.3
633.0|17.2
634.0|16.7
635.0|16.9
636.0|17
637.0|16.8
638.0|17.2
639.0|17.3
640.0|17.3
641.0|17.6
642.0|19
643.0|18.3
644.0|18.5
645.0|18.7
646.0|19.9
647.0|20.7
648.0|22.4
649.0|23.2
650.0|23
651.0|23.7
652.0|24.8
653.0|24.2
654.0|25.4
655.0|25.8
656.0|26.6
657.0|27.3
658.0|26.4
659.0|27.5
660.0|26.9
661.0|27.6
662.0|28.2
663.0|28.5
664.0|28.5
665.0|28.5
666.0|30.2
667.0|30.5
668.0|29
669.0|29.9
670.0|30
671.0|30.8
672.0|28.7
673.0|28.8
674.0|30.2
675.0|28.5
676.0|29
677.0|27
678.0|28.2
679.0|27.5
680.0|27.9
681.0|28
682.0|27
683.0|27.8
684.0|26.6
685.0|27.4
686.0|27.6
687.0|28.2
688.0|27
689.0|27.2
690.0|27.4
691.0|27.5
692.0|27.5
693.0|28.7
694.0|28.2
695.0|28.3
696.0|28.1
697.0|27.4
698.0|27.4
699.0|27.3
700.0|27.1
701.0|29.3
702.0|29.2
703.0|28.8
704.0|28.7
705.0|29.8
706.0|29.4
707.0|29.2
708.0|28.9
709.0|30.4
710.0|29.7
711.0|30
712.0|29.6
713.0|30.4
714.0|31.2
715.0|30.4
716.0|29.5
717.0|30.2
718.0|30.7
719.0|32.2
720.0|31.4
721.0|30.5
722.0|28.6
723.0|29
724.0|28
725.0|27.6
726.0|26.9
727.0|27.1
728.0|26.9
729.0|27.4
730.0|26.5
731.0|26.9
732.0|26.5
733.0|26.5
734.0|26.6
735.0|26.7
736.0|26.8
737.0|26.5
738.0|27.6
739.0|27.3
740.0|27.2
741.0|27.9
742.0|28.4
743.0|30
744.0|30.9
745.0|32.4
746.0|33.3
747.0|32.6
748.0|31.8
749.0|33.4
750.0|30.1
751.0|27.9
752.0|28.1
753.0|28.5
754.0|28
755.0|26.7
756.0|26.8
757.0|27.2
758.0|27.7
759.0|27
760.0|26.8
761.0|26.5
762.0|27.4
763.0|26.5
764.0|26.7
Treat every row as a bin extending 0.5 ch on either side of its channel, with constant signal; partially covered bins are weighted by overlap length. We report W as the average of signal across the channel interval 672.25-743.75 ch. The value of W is 28.3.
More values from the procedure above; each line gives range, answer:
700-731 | 29.2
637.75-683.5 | 25.5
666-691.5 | 28.3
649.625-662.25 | 25.9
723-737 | 27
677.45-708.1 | 28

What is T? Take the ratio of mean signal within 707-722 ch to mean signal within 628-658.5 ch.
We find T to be 1.48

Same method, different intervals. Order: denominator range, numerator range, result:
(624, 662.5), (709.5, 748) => 1.36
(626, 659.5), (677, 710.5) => 1.36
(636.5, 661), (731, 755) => 1.30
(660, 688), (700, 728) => 1.03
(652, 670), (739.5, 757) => 1.07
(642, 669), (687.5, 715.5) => 1.14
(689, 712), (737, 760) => 1.02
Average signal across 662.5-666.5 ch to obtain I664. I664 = 28.9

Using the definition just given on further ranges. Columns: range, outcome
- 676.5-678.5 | 27.6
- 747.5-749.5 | 32.6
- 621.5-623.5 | 20.8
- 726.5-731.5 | 27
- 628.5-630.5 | 18.8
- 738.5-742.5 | 27.7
